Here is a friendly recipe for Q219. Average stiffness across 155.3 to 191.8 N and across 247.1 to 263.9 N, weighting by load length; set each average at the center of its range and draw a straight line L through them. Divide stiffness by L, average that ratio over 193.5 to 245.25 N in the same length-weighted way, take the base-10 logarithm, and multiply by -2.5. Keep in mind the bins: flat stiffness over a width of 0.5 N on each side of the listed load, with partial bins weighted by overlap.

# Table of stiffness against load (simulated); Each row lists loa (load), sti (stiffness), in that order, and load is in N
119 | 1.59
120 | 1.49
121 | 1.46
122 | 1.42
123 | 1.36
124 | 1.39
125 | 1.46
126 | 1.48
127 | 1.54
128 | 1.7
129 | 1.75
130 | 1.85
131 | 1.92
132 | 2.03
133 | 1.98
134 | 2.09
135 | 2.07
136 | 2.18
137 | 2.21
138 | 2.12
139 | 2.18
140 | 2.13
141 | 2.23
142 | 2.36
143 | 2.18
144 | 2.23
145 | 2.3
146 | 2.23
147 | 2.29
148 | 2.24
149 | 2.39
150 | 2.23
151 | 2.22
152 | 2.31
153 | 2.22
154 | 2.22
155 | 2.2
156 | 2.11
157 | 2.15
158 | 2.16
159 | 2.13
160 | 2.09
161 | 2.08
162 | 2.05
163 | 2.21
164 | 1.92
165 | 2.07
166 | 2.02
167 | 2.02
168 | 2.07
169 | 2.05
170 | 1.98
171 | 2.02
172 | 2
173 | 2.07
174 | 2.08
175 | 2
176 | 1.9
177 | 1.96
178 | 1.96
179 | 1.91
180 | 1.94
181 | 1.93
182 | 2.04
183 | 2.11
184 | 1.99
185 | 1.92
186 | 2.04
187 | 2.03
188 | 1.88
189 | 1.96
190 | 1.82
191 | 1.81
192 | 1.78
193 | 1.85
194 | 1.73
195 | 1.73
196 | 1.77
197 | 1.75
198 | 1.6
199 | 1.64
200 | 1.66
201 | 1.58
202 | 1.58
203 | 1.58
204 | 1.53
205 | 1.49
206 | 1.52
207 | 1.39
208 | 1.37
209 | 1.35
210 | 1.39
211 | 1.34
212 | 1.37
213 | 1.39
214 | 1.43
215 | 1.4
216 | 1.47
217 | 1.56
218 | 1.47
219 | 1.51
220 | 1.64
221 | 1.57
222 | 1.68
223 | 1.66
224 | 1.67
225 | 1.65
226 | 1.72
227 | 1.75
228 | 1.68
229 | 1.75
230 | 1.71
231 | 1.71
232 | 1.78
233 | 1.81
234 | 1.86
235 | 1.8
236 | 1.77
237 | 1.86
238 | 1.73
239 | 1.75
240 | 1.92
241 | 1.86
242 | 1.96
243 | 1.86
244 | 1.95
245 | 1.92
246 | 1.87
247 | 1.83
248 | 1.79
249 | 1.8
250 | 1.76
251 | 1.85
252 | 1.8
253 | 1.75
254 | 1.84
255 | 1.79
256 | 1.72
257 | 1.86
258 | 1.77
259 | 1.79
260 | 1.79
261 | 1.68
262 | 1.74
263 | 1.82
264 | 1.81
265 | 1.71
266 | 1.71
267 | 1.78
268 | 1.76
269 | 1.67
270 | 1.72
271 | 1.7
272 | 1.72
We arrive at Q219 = 0.146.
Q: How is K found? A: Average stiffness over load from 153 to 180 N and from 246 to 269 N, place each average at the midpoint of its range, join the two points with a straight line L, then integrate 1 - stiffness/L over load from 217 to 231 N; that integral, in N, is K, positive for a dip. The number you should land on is 1.7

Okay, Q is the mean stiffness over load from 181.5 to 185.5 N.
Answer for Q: 2.01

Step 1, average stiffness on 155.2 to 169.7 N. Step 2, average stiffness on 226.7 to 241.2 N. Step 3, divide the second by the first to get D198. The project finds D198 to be 0.86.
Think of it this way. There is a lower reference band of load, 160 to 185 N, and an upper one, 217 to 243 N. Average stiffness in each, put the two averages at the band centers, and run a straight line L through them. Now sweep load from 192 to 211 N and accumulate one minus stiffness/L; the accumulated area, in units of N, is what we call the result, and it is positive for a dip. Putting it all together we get 3.0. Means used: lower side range 2.02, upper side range 1.73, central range 1.58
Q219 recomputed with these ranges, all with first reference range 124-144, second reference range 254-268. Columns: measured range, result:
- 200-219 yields 0.25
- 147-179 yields -0.10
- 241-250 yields -0.04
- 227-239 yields 0.03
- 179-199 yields 0.00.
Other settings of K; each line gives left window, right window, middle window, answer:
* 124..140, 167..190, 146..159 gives -1.9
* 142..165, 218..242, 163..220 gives 5.9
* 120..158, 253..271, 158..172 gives -0.7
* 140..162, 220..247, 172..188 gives 0.5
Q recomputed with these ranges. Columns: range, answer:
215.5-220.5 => 1.53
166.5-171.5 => 2.03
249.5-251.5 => 1.81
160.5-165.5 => 2.07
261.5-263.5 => 1.78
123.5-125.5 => 1.42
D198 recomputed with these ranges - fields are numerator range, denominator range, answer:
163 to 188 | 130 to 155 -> 0.92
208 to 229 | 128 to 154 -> 0.71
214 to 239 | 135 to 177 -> 0.78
